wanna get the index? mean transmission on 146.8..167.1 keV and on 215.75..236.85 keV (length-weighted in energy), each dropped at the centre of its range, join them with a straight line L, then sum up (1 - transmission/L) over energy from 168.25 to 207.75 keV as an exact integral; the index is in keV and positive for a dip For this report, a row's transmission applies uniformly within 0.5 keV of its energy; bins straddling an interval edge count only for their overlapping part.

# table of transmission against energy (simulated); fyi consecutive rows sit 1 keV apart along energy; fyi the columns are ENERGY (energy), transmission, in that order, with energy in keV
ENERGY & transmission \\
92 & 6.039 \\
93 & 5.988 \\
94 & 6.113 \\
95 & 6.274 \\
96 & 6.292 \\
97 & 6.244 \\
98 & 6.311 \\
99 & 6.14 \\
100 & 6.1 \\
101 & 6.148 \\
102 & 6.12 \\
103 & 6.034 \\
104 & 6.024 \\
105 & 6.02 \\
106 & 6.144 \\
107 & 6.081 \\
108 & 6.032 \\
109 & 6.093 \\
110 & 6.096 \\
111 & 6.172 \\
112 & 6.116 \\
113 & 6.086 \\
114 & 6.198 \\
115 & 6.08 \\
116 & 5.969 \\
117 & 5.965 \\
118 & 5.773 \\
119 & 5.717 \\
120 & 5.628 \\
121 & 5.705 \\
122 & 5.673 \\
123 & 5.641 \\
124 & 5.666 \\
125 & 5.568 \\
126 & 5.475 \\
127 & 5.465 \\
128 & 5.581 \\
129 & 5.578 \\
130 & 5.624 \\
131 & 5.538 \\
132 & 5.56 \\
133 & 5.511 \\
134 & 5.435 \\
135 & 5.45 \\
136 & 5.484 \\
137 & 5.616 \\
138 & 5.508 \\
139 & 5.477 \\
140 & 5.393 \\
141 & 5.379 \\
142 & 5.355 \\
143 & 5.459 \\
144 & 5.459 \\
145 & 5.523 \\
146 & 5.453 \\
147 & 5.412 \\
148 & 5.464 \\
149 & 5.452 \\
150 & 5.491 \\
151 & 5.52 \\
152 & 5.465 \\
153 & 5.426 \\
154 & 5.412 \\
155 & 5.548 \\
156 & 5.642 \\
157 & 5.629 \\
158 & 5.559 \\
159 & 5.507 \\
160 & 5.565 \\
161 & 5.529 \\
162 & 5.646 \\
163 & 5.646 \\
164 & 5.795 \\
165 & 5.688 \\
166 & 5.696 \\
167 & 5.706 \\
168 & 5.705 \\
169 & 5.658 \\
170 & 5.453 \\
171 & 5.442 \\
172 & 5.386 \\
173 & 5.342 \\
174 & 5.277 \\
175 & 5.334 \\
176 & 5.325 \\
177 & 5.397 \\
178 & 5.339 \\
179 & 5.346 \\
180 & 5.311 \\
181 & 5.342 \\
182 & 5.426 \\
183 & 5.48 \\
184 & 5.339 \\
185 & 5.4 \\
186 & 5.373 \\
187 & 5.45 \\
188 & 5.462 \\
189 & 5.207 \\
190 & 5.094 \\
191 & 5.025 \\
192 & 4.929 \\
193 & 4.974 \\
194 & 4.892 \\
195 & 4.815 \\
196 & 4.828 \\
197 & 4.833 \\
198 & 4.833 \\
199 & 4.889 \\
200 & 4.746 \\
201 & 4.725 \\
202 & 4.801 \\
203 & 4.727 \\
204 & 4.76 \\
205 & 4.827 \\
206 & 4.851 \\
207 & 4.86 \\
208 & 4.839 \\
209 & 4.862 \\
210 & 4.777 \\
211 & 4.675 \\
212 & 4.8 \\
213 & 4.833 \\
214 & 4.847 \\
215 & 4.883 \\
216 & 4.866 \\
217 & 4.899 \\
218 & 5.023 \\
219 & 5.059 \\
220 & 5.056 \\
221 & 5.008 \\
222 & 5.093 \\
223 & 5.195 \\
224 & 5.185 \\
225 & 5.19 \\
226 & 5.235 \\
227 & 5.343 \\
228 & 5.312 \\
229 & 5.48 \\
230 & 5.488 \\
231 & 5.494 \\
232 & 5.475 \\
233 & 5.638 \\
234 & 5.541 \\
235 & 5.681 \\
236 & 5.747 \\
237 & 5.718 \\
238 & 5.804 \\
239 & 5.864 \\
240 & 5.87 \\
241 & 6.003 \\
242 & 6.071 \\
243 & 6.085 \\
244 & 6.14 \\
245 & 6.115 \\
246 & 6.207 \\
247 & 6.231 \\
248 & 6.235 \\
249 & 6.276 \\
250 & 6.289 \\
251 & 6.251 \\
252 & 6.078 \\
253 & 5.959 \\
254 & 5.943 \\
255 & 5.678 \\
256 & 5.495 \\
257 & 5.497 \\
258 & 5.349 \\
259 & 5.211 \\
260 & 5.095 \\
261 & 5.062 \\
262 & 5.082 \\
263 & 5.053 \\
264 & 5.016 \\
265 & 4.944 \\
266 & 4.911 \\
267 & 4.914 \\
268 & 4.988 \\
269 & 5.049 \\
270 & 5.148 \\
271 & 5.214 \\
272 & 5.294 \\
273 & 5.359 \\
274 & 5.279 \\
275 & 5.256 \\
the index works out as 2.2 keV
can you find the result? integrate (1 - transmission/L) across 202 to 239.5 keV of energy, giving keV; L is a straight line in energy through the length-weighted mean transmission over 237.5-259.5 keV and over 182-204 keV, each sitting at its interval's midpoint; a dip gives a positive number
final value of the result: 2.3 keV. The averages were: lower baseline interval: 5.04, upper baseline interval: 5.94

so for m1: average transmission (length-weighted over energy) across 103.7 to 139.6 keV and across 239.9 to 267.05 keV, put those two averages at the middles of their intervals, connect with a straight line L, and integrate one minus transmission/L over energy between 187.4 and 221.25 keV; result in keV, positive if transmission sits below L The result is 4.9 keV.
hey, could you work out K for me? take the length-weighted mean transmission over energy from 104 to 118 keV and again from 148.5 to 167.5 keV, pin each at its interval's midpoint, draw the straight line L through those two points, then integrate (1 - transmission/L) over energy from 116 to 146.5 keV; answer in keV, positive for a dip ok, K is 1.5 keV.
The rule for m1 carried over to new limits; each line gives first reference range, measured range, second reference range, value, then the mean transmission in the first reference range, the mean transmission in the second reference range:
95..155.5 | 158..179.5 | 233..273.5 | 0.7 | 5.74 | 5.61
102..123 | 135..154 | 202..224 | 0.6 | 5.98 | 4.9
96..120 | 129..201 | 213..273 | 5.3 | 6.07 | 5.47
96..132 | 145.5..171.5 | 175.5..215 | -0.6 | 5.91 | 5.03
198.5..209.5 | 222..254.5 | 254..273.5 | -4.8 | 4.81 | 5.2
